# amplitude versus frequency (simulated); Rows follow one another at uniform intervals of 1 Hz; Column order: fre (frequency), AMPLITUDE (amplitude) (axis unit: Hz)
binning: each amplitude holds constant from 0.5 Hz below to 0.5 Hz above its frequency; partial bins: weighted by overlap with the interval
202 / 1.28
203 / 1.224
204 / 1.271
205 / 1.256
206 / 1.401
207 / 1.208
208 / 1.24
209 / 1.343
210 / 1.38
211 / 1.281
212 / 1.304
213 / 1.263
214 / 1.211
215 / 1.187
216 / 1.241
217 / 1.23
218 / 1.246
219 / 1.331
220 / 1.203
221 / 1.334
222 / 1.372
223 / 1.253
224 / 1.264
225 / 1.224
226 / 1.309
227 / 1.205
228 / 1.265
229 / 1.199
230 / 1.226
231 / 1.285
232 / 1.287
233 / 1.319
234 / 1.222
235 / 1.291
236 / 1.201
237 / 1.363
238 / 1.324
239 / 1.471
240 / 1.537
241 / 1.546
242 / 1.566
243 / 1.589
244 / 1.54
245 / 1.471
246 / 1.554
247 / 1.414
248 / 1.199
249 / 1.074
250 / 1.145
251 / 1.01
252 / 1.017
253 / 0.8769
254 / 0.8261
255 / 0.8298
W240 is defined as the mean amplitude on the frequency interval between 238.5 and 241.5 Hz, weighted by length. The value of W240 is 1.52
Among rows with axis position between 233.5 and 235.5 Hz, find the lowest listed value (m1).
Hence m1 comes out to 1.222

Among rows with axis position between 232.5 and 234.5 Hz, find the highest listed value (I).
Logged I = 1.319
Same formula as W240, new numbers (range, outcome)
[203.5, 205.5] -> 1.26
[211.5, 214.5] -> 1.26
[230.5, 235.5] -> 1.28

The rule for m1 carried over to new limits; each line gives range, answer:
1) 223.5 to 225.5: 1.224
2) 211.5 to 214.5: 1.211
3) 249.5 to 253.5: 0.8769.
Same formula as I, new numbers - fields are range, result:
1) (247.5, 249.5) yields 1.199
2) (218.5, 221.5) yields 1.334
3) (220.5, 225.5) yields 1.372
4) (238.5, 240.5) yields 1.537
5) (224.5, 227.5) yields 1.309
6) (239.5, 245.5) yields 1.589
